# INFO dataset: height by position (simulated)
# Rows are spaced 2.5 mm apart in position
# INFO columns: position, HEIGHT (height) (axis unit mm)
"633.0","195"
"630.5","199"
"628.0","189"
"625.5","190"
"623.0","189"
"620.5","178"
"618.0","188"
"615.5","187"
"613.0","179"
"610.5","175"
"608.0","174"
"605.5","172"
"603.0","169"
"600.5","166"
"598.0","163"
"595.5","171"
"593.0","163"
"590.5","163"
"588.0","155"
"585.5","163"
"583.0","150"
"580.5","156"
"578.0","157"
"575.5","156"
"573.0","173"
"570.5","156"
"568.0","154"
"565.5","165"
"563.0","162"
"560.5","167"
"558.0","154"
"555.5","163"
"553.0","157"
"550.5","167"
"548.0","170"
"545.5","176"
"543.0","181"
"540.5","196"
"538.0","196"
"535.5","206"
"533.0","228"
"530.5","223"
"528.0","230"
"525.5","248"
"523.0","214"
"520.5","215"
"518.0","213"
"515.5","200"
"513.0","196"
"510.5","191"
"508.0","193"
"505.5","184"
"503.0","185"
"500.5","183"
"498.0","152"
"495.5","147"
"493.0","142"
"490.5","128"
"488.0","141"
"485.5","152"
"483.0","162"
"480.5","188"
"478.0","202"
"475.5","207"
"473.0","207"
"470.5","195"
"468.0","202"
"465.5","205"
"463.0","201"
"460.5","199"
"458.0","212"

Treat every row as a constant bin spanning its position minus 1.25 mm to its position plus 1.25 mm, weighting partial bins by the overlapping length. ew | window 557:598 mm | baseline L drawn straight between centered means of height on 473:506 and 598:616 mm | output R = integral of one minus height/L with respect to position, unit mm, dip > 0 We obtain 2.8 mm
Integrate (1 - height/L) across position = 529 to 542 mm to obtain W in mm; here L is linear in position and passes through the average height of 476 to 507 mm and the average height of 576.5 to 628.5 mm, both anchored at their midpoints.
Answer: -3.28 mm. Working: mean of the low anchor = 165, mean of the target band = 210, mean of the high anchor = 171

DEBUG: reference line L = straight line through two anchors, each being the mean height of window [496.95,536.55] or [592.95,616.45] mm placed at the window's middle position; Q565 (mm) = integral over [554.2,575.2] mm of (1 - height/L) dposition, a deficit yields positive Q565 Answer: 2.8 mm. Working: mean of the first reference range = 204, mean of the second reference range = 172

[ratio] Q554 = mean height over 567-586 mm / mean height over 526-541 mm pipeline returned 0.7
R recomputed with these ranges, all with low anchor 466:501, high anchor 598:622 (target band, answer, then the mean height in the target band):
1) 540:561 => 0.60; 169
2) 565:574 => 0.69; 161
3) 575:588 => 1.40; 156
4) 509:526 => -3.50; 209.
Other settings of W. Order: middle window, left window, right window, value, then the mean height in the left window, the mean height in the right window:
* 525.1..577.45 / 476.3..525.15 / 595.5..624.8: -0.8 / 180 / 176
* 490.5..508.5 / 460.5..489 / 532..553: 2.2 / 188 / 188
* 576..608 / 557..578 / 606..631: 1.7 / 161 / 184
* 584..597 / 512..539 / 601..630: 1.9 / 216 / 181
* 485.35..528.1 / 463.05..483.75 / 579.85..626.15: 1.4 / 197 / 171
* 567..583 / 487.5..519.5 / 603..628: 1.9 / 175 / 181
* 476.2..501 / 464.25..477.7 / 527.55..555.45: 5.0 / 203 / 191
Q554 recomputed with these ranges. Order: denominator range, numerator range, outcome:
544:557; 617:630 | 1.13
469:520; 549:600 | 0.90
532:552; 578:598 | 0.85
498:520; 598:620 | 0.92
